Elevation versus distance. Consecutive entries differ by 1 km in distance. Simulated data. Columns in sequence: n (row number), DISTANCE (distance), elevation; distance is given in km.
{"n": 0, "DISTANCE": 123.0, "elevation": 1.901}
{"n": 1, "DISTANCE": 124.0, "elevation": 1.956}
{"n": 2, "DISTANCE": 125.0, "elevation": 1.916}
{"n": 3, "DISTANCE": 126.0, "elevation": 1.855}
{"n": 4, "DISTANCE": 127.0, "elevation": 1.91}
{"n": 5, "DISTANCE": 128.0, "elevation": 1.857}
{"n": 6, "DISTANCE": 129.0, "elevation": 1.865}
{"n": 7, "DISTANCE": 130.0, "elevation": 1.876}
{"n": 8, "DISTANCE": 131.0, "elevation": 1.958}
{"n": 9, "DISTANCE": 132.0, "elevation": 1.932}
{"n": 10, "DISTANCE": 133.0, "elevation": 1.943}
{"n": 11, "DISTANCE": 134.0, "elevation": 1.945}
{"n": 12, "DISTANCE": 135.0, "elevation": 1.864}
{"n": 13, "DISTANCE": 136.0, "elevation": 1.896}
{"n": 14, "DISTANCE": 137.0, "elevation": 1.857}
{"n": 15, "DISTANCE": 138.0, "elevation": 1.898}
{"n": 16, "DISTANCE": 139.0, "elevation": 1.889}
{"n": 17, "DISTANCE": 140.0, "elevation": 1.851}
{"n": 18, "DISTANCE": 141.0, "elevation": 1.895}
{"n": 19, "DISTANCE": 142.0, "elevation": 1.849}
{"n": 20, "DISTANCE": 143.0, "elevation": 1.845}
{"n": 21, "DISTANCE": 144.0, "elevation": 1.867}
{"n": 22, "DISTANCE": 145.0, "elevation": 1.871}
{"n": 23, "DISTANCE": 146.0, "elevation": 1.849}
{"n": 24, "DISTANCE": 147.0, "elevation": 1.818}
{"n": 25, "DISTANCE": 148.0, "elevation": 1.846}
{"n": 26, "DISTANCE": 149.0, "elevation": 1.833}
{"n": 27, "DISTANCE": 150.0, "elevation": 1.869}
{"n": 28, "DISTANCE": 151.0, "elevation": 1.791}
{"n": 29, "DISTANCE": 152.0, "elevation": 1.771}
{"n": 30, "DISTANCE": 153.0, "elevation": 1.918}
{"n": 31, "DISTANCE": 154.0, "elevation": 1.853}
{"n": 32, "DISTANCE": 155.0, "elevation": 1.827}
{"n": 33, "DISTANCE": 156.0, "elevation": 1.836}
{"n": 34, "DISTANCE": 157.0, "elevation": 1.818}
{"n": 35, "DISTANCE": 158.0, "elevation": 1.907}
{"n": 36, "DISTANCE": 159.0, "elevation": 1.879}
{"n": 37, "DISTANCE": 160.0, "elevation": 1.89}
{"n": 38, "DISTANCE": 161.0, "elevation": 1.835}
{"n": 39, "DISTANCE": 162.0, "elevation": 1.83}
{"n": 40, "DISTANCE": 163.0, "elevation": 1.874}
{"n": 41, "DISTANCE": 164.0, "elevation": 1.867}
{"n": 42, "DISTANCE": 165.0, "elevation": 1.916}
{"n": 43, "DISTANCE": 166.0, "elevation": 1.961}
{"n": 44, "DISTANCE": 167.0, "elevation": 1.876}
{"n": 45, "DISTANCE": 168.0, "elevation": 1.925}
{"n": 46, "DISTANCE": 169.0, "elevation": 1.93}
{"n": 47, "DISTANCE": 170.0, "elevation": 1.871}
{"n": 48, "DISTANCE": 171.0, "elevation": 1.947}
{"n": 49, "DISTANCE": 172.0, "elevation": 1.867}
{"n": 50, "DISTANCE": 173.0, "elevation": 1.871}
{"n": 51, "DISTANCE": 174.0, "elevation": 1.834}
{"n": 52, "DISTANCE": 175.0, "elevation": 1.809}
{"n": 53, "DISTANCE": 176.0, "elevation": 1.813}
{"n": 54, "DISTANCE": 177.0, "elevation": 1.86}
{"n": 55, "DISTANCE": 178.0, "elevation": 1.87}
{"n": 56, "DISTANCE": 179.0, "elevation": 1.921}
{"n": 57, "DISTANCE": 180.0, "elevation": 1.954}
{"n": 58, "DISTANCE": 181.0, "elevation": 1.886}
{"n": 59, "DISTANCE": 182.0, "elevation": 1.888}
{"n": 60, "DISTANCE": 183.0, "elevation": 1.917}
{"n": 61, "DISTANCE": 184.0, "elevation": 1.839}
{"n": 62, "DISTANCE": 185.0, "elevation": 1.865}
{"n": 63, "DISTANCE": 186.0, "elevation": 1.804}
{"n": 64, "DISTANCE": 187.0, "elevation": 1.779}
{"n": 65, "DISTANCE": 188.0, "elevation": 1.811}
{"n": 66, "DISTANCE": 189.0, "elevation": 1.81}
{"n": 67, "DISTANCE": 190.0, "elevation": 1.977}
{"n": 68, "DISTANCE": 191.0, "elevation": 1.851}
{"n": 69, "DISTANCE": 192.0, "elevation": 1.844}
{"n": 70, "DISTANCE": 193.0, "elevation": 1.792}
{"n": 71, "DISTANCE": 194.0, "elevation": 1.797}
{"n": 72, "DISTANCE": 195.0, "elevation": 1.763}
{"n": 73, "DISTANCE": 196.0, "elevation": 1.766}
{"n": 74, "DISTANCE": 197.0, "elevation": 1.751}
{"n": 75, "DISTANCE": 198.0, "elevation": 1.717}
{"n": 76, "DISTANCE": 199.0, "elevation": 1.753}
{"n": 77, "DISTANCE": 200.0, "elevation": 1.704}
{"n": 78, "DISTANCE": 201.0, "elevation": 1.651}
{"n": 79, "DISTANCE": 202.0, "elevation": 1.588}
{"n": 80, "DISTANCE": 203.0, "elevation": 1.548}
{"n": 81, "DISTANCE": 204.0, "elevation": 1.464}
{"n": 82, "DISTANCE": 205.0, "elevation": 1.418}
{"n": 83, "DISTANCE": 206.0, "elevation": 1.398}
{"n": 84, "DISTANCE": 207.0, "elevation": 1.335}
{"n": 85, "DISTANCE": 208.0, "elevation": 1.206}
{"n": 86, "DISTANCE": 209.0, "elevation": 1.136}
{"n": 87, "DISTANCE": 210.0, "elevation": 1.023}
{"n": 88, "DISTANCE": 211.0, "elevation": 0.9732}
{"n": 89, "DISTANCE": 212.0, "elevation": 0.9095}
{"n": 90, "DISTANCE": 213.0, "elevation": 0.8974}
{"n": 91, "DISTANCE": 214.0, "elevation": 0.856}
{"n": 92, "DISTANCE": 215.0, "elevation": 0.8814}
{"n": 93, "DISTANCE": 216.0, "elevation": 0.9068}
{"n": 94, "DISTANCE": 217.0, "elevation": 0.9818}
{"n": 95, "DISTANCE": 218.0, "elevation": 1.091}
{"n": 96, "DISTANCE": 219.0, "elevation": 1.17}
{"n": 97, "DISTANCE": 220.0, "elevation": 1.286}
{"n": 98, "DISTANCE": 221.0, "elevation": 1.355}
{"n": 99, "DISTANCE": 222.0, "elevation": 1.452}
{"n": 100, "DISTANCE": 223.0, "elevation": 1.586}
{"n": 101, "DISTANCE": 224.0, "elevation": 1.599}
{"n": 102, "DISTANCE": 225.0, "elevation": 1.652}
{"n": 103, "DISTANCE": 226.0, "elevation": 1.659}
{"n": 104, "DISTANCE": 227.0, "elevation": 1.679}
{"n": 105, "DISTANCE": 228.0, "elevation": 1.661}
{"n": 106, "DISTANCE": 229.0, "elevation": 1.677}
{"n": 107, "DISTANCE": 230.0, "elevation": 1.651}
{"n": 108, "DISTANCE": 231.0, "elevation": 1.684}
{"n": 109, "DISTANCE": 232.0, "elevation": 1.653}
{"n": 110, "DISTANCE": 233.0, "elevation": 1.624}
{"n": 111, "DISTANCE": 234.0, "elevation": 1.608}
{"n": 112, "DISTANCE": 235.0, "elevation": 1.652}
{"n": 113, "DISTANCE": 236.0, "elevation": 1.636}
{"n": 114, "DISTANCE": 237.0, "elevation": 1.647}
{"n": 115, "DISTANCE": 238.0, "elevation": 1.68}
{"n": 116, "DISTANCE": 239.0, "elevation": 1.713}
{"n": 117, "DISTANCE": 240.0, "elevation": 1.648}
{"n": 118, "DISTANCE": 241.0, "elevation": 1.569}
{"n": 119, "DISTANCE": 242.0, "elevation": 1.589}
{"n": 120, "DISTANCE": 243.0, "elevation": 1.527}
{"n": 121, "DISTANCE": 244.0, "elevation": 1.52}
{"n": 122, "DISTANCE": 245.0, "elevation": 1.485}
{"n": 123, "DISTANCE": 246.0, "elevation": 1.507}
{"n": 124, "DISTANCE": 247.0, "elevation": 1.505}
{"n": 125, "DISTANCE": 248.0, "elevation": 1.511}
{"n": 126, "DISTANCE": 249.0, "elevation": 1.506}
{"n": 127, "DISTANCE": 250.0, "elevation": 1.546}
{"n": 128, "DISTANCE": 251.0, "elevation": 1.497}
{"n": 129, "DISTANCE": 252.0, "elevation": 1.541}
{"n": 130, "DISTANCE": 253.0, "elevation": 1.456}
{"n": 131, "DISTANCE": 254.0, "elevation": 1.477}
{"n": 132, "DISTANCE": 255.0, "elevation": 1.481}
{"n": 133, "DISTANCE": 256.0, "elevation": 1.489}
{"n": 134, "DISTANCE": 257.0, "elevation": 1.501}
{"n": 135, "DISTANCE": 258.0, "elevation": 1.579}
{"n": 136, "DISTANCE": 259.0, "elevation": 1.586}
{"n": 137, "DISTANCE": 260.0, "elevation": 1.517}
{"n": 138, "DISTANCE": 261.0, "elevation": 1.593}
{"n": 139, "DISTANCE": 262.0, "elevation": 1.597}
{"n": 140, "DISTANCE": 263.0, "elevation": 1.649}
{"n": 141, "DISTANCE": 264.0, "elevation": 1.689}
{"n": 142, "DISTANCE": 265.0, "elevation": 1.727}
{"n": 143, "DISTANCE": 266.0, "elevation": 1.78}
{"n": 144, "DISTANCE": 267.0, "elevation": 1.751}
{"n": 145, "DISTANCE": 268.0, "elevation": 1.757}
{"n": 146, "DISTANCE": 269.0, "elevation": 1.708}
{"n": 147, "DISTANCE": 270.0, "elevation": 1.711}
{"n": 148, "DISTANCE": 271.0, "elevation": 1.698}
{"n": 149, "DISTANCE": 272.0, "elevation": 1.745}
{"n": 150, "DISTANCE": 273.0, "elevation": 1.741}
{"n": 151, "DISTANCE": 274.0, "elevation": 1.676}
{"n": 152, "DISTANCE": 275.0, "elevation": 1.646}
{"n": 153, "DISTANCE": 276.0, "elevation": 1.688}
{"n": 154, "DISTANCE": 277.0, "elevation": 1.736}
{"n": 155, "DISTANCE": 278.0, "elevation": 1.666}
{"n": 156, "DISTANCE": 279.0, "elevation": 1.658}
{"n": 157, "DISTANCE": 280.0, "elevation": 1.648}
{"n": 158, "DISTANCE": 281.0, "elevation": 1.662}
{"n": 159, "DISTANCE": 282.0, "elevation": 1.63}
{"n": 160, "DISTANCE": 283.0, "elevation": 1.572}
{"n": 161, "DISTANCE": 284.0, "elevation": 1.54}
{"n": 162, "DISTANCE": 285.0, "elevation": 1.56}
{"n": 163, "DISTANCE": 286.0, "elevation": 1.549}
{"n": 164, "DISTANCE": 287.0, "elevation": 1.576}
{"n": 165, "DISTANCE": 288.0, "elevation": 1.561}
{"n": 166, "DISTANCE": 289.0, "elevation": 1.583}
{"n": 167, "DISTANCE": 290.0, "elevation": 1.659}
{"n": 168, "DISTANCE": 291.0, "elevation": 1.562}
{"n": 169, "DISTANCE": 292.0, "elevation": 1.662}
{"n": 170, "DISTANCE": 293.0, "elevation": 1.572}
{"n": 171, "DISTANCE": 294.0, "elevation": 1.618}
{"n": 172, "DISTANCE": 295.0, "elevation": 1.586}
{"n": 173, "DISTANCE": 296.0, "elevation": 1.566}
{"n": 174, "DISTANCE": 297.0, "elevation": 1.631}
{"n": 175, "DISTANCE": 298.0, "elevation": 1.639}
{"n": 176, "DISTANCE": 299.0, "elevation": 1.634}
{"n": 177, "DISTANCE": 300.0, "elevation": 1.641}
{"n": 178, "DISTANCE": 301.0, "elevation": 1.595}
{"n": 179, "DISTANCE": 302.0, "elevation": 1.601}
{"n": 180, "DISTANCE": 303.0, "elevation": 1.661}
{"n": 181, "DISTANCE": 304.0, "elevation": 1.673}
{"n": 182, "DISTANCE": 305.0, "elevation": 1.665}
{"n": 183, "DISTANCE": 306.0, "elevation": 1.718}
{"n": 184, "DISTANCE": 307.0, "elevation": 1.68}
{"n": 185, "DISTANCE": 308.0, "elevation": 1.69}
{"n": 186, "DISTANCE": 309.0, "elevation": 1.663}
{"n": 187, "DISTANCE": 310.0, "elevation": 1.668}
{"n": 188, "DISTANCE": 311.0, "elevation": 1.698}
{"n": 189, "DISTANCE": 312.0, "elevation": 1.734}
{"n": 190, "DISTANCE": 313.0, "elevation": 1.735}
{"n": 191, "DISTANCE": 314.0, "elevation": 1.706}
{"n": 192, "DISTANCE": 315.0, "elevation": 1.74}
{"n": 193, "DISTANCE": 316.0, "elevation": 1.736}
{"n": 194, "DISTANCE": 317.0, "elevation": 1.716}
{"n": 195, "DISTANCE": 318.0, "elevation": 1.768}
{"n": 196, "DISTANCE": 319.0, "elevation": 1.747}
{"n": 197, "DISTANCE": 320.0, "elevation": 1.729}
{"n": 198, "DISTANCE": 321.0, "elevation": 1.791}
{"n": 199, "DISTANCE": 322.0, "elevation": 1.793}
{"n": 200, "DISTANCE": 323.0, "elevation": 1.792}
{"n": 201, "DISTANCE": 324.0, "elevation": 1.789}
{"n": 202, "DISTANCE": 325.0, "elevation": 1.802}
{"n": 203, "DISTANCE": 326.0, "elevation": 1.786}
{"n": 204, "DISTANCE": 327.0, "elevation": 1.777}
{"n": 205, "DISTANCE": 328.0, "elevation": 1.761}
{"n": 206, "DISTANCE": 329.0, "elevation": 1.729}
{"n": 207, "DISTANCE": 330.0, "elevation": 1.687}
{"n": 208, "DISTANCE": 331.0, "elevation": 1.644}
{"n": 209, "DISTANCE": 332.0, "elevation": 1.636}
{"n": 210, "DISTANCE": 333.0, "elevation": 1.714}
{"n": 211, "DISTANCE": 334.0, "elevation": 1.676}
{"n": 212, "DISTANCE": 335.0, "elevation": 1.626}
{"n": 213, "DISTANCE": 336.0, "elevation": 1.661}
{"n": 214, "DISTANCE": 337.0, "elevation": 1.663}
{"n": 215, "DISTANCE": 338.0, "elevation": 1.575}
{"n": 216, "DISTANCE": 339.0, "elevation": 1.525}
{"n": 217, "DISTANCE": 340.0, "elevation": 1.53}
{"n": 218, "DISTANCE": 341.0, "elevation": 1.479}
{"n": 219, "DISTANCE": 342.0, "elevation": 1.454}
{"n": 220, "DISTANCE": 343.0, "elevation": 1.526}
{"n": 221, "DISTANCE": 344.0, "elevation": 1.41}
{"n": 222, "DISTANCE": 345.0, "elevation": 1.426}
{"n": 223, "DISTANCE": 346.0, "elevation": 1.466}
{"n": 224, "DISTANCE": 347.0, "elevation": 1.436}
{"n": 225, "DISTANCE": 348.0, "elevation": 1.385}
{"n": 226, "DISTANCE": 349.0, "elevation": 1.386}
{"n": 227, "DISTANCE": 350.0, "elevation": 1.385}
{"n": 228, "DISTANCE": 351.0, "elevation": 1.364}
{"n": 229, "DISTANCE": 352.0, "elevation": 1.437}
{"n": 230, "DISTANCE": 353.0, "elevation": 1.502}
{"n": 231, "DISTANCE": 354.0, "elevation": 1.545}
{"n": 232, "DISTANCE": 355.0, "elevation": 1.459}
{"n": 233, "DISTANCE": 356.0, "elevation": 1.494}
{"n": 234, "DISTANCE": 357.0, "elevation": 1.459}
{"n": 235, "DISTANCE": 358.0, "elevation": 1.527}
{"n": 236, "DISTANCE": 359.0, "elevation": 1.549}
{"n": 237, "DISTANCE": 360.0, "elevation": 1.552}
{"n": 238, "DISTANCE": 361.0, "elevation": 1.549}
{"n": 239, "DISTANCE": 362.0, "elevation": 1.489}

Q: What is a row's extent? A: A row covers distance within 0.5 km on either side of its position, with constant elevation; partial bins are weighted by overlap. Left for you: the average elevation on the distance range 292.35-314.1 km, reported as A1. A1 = 1.65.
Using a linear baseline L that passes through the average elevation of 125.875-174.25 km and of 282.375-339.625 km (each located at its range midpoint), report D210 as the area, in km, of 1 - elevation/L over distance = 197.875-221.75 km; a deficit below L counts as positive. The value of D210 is 7.2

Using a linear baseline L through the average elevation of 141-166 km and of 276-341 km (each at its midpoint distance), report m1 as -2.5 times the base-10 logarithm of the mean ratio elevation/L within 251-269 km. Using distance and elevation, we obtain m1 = 0.08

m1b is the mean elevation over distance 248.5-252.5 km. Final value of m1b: 1.52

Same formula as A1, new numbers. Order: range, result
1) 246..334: 1.65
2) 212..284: 1.54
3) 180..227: 1.51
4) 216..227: 1.37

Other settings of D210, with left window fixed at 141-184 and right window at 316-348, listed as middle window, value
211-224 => 4.83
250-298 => 2.89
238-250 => 1.39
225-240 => 1.00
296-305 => 0.29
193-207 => 1.42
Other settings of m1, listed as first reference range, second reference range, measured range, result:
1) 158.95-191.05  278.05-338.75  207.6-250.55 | 0.25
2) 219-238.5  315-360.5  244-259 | 0.06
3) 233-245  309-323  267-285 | 0.00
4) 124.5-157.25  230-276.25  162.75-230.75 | 0.08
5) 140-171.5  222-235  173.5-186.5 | -0.05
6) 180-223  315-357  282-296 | -0.01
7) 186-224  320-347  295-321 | -0.05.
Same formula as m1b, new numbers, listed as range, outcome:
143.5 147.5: 1.85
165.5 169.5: 1.92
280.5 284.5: 1.6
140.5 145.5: 1.87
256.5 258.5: 1.54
